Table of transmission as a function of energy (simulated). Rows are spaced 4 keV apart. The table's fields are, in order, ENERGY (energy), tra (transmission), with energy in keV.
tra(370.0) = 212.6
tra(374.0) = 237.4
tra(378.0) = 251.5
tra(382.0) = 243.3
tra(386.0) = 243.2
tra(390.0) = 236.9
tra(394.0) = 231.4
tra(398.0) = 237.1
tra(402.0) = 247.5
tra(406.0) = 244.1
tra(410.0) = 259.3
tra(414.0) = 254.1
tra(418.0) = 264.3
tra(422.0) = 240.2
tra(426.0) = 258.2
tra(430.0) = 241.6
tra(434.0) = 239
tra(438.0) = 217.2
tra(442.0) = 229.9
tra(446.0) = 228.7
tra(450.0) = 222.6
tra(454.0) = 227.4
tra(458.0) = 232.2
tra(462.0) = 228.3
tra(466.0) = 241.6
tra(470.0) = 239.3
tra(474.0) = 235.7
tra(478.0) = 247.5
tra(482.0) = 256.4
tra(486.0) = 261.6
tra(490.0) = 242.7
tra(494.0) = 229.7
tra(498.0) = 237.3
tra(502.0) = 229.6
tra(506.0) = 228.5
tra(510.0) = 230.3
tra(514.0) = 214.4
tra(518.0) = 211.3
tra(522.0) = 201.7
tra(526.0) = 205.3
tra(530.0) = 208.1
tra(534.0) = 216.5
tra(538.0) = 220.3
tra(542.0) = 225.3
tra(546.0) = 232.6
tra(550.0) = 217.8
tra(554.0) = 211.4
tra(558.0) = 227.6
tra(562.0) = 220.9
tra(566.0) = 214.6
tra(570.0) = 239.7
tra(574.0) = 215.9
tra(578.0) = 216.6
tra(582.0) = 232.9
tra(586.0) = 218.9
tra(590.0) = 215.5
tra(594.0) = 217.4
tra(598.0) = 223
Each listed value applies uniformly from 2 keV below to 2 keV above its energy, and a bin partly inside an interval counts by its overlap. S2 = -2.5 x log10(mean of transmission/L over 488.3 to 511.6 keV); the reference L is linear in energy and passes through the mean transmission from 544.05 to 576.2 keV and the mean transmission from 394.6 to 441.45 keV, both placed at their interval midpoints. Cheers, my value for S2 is -0.005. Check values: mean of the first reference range 245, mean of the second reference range 223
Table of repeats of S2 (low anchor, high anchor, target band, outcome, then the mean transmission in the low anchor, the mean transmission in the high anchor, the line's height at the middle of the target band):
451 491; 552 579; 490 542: 0.053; 241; 221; 231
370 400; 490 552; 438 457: 0.020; 238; 221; 230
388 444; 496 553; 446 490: -0.034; 243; 220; 232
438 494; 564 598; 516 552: 0.060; 237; 222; 228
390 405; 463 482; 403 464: 0.005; 239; 242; 240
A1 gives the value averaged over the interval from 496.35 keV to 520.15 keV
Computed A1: 225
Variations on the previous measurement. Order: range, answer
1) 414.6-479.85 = 237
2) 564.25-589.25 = 223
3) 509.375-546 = 215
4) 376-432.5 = 247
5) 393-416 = 246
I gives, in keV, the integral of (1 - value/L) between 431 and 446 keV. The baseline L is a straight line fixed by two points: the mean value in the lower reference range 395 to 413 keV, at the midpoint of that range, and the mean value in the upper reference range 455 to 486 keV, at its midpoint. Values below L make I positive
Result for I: 0.9 keV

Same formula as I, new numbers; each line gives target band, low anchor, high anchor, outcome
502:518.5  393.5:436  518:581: 0.28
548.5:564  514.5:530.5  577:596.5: -0.38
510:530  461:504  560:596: 1.97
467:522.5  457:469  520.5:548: -1.93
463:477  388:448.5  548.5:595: -0.24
